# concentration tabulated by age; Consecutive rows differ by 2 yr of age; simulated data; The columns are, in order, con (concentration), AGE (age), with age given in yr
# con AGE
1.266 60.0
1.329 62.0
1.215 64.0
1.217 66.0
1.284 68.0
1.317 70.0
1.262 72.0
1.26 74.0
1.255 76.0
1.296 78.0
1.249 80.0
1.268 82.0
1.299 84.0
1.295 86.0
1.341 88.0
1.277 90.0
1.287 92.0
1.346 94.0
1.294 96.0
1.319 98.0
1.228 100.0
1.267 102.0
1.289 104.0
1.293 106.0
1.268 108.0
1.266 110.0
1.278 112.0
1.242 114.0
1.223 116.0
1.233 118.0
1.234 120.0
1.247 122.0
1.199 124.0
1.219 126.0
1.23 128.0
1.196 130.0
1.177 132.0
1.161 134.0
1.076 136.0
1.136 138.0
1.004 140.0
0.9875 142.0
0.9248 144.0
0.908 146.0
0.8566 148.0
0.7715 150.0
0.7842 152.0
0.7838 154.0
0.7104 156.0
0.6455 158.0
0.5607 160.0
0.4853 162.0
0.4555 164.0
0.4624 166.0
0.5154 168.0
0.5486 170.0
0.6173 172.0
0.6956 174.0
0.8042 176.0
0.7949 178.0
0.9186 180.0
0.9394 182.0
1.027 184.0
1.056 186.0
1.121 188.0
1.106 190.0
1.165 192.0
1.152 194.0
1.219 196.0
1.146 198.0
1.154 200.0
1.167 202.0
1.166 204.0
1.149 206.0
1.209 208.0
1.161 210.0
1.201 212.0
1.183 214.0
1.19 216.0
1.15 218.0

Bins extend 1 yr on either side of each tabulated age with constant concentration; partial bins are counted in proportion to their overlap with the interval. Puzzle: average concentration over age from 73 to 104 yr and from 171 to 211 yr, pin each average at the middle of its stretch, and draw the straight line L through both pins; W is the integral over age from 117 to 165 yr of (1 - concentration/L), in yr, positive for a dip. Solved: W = 8.6 yr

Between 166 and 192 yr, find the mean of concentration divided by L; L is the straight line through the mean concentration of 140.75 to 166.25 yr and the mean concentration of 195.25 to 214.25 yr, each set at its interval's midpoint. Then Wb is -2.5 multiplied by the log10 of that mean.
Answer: 0.15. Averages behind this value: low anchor 0.728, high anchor 1.17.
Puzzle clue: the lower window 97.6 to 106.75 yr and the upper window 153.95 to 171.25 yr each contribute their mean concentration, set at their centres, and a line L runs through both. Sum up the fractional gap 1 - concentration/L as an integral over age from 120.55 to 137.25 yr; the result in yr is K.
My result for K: -4.0 yr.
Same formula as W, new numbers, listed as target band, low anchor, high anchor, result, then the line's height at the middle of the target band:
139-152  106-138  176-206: 3.0 yr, 1.17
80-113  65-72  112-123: -0.9 yr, 1.25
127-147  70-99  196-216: 2.6 yr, 1.24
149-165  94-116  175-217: 7.2 yr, 1.17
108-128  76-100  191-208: 0.3 yr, 1.26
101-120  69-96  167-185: -2.2 yr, 1.13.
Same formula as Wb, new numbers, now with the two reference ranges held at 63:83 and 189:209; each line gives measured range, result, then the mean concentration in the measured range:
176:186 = 0.265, 0.922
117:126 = -0.003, 1.23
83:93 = -0.042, 1.3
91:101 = -0.043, 1.29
